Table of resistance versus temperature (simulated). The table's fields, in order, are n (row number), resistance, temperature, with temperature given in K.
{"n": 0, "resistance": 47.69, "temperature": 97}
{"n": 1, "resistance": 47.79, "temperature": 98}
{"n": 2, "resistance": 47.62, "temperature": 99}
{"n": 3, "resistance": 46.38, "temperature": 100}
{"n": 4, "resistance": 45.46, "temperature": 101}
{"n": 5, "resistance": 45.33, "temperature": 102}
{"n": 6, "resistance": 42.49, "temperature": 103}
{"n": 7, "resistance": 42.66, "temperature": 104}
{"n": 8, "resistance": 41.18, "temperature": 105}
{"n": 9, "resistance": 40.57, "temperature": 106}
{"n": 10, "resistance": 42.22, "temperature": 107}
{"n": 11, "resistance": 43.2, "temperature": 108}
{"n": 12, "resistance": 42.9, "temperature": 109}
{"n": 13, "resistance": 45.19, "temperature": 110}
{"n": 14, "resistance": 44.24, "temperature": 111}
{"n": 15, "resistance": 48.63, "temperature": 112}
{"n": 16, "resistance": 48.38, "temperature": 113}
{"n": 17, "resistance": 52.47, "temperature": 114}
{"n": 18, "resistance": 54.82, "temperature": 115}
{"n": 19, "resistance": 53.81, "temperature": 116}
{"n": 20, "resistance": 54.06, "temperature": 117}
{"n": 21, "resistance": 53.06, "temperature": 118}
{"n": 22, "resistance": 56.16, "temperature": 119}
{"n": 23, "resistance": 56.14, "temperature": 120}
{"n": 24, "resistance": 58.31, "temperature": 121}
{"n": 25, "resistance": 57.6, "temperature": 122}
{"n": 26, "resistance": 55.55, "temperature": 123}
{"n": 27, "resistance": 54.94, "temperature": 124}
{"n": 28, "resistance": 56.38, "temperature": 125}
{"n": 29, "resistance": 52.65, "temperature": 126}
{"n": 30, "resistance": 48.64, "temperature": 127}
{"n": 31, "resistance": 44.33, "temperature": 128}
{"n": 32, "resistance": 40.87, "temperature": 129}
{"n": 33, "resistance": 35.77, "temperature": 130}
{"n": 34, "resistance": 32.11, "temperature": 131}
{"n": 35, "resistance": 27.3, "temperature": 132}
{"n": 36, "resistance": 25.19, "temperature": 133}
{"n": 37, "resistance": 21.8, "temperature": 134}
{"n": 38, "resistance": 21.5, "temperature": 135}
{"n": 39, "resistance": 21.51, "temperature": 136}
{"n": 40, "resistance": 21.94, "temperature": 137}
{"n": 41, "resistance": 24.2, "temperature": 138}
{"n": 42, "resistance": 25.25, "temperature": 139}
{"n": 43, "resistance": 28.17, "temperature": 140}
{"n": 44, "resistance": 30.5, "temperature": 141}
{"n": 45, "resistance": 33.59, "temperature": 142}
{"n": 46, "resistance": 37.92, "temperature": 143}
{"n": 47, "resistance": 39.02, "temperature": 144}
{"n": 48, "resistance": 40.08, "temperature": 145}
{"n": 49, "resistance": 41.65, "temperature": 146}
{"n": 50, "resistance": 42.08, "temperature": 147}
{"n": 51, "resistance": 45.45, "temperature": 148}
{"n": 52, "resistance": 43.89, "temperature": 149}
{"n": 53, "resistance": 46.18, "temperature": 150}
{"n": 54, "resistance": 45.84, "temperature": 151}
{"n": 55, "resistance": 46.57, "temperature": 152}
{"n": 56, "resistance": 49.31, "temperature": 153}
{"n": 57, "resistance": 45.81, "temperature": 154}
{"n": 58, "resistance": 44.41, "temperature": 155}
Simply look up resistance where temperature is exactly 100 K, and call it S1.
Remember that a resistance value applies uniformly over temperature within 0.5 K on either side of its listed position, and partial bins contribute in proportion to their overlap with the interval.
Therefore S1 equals 46.38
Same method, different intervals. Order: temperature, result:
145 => 40.08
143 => 37.92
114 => 52.47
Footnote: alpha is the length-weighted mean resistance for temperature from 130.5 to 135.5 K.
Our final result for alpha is 25.6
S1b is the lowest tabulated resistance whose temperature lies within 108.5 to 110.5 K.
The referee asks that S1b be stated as 42.9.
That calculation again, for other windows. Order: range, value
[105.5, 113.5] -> 40.57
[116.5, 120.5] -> 53.06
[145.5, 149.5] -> 41.65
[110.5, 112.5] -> 44.24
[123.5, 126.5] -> 52.65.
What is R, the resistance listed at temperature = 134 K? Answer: 21.8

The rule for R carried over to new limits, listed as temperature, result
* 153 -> 49.31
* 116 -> 53.81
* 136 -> 21.51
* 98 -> 47.79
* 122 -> 57.6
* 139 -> 25.25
